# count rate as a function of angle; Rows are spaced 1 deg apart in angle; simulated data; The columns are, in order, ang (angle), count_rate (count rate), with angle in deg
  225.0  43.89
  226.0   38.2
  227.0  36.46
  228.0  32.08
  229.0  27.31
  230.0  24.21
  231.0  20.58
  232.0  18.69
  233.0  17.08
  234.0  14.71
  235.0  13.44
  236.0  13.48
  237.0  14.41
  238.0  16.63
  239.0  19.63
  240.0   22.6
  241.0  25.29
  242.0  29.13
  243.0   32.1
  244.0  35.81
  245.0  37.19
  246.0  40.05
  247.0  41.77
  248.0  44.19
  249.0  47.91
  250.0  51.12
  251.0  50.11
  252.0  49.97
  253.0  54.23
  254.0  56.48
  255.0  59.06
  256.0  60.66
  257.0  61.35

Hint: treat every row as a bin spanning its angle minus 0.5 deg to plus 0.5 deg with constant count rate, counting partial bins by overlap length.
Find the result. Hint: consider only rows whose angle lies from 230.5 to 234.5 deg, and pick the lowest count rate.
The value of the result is 14.71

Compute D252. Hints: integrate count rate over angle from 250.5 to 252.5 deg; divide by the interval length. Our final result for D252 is 50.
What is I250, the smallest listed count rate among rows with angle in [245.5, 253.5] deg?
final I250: 40.05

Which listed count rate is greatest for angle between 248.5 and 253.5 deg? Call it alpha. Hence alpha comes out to 54.23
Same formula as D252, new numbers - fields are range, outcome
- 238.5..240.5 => 21.1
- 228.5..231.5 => 24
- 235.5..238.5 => 14.8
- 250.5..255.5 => 54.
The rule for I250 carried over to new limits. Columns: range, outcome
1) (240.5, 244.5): 25.29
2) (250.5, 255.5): 49.97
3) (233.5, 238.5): 13.44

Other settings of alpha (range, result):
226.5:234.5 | 36.46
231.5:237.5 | 18.69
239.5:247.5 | 41.77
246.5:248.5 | 44.19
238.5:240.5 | 22.6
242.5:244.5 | 35.81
